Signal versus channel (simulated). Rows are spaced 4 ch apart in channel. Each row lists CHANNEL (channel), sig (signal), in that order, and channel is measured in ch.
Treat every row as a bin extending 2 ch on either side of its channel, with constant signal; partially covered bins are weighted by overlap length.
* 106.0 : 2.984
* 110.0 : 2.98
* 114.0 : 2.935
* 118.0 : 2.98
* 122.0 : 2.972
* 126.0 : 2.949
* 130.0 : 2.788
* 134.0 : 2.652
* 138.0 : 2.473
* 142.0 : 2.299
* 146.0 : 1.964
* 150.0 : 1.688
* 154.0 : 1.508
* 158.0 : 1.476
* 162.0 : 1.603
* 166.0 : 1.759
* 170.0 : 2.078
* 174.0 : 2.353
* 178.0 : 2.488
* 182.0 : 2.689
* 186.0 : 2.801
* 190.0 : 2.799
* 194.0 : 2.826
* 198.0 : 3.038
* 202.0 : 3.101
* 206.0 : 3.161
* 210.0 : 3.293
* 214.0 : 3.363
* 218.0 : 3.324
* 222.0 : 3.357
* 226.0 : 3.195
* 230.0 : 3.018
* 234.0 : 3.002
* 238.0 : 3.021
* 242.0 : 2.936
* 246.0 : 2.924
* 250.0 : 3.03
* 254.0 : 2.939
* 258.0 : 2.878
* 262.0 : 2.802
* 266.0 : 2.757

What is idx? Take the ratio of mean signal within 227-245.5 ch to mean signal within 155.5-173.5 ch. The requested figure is 1.69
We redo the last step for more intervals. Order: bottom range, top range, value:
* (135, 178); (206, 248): 1.60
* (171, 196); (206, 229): 1.24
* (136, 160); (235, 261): 1.55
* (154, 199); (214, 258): 1.34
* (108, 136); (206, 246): 1.09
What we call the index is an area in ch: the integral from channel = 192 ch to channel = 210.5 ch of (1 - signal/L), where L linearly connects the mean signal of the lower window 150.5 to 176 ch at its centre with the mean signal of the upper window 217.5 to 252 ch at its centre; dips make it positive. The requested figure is -4.40 ch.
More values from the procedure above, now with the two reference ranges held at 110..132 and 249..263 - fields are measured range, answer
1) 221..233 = -1.01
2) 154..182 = 9.04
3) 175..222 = -1.16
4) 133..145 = 2.09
